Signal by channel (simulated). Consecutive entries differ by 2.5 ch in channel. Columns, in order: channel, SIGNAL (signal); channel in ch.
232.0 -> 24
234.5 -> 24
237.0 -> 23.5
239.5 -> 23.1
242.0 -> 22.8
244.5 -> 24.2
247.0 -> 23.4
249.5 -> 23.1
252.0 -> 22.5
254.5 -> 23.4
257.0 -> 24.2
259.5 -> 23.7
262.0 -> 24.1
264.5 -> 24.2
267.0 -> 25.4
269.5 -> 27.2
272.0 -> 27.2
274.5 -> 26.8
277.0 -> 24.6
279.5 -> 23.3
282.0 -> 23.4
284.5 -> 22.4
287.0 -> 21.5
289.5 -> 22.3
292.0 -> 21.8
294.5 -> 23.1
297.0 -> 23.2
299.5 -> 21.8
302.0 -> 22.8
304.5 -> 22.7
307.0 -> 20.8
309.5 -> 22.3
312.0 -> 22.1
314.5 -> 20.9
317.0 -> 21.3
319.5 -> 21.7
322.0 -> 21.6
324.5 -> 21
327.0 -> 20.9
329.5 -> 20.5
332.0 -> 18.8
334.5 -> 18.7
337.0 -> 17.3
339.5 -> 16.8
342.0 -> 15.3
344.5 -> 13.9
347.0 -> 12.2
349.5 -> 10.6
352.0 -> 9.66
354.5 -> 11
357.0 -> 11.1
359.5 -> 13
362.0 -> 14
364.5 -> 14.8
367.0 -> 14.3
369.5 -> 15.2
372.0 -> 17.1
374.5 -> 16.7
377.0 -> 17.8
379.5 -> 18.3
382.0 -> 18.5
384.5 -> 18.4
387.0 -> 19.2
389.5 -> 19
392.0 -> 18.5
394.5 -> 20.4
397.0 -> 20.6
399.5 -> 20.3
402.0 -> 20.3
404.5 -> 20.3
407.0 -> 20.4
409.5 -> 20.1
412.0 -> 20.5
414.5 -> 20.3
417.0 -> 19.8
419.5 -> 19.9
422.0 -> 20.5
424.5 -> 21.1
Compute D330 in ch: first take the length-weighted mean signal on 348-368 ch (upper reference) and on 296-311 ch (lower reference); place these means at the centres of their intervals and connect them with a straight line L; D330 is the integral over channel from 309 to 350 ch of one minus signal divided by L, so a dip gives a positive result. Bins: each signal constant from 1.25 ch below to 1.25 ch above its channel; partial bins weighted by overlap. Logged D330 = -2.4 ch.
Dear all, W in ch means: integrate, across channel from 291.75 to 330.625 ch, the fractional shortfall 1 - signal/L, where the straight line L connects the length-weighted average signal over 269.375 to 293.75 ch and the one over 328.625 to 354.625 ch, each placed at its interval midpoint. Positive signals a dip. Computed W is -4.7 ch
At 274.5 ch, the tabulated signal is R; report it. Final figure 26.8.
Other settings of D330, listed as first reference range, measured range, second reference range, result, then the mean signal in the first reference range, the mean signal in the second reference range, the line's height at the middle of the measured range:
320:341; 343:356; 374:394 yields 5.2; 19.5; 18.4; 19.1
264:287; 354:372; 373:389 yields 5.2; 24.8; 18.2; 19.3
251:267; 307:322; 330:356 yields -3.3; 23.8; 14.6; 17.7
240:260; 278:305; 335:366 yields -4.7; 23.4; 13.4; 19.3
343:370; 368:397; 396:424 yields -3.2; 12.7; 20.3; 16.4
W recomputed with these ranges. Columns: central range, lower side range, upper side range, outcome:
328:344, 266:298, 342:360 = -3.6 ch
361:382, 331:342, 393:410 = 3.2 ch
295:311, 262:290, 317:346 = -0.4 ch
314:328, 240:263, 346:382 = -2.8 ch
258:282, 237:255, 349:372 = -4.6 ch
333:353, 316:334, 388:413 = 6.0 ch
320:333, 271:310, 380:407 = 0.7 ch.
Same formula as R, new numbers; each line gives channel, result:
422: 20.5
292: 21.8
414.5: 20.3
